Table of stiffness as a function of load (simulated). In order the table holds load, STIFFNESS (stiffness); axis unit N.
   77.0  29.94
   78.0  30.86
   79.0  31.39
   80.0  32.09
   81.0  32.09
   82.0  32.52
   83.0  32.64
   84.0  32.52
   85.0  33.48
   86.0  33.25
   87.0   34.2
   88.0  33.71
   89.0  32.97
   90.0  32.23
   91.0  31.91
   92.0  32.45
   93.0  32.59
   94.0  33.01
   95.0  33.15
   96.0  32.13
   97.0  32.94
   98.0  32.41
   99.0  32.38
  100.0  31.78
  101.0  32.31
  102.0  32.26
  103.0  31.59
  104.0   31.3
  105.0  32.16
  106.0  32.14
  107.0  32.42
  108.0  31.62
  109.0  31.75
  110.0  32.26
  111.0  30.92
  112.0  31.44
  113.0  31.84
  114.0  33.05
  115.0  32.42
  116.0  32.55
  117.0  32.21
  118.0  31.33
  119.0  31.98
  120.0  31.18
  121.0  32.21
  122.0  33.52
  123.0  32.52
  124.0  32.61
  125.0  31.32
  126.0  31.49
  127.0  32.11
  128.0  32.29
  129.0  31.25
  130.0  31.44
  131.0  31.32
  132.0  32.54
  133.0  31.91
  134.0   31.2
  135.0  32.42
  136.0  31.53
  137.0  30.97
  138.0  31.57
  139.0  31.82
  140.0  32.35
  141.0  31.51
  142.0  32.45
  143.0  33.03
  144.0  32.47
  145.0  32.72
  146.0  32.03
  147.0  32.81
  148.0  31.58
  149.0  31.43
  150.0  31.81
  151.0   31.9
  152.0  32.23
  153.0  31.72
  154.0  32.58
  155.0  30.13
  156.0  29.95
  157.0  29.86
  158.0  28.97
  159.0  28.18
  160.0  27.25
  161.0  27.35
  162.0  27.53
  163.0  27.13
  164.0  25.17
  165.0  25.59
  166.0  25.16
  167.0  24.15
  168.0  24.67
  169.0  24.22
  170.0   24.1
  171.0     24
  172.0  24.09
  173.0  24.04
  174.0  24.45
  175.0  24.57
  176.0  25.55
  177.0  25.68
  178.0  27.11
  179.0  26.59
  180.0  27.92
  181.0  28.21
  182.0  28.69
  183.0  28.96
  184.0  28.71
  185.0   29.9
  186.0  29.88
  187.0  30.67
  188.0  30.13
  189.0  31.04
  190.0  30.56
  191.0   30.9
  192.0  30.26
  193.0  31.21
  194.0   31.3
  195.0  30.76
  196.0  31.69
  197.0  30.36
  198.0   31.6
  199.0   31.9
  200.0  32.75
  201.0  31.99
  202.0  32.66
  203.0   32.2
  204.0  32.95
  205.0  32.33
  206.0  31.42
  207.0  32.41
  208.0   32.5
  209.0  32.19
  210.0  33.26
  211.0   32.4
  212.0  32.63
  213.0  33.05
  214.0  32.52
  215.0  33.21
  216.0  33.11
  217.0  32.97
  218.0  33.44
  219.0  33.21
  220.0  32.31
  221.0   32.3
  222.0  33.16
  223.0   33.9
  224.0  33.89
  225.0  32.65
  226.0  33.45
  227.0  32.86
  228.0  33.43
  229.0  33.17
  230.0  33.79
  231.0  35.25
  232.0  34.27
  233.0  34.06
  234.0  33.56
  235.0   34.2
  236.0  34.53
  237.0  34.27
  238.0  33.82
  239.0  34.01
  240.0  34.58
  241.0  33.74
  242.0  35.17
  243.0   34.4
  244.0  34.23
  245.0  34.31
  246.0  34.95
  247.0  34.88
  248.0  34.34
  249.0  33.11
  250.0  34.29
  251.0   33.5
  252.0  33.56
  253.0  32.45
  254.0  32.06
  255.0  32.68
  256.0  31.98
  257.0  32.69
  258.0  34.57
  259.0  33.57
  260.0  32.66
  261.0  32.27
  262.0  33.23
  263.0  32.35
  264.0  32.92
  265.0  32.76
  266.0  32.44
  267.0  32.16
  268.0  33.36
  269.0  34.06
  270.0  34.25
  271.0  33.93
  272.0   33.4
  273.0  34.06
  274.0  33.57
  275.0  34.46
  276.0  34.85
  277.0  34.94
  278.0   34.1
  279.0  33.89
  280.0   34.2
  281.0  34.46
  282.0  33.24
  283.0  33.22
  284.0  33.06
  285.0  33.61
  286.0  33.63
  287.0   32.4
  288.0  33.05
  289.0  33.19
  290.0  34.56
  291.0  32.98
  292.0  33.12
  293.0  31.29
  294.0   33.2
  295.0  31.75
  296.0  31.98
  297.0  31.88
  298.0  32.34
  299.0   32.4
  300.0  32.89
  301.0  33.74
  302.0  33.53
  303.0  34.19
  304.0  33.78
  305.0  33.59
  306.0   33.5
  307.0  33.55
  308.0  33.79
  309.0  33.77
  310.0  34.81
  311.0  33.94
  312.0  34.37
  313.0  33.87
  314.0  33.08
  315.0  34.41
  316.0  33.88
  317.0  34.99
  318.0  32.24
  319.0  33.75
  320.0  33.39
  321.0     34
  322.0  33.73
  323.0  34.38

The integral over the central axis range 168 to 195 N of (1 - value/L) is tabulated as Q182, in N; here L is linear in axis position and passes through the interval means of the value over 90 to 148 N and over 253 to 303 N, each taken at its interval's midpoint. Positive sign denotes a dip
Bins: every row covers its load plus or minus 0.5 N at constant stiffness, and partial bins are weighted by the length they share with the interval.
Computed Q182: 3.9 N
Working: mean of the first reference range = 32.1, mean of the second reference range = 33.2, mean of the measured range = 27.8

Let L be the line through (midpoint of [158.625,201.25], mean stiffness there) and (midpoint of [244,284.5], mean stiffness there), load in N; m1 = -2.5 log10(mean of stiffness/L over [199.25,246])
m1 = -0.09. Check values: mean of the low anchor 28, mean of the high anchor 33.5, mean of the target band 33.3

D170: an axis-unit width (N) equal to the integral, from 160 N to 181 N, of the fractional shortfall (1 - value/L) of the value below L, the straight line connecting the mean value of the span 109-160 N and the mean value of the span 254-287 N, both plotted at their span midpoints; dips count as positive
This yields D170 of 4.3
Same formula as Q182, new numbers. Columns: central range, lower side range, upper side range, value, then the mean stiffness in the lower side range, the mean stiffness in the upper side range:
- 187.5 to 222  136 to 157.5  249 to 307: 0.4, 31.8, 33.3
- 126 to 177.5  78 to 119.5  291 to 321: 5.1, 32.3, 33.4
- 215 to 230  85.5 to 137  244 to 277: 0.0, 32.2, 33.5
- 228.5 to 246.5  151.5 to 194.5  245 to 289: -1.4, 27.9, 33.5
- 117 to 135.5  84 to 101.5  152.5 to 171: -1.1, 32.8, 27.3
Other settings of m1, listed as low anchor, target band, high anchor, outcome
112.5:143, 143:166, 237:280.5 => 0.08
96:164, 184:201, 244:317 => 0.05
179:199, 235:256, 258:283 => -0.05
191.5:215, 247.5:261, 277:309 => -0.01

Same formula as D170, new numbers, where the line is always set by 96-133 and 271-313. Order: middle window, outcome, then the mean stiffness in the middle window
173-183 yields 1.85 N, 26.5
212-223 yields -0.03 N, 33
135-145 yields 0.06 N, 32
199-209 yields 0.13 N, 32.3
